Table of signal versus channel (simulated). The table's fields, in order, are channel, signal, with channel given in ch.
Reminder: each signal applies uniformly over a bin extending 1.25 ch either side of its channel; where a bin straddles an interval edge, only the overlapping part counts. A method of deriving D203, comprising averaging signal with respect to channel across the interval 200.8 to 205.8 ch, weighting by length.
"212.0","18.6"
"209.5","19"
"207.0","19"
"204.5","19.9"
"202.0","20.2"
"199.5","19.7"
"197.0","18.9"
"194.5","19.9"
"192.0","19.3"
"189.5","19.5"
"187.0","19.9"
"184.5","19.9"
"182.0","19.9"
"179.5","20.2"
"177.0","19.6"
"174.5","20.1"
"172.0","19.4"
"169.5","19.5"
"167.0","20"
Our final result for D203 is 20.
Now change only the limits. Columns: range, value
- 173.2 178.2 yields 19.8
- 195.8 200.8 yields 19.3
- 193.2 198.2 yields 19.4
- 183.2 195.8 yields 19.7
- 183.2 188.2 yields 19.9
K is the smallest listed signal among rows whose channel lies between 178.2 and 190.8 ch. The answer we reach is 19.5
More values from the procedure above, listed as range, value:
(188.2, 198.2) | 18.9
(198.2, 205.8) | 19.7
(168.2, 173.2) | 19.4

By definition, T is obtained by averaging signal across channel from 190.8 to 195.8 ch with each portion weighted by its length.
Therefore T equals 19.6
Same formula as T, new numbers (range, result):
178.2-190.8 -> 19.9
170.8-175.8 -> 19.8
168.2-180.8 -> 19.8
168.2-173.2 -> 19.5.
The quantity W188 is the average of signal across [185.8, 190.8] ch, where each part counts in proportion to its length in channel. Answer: 19.7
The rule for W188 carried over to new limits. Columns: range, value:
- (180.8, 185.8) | 19.9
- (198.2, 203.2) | 19.9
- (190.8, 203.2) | 19.6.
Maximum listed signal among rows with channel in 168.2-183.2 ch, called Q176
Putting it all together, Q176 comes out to 20.2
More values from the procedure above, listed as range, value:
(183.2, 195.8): 19.9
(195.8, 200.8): 19.7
